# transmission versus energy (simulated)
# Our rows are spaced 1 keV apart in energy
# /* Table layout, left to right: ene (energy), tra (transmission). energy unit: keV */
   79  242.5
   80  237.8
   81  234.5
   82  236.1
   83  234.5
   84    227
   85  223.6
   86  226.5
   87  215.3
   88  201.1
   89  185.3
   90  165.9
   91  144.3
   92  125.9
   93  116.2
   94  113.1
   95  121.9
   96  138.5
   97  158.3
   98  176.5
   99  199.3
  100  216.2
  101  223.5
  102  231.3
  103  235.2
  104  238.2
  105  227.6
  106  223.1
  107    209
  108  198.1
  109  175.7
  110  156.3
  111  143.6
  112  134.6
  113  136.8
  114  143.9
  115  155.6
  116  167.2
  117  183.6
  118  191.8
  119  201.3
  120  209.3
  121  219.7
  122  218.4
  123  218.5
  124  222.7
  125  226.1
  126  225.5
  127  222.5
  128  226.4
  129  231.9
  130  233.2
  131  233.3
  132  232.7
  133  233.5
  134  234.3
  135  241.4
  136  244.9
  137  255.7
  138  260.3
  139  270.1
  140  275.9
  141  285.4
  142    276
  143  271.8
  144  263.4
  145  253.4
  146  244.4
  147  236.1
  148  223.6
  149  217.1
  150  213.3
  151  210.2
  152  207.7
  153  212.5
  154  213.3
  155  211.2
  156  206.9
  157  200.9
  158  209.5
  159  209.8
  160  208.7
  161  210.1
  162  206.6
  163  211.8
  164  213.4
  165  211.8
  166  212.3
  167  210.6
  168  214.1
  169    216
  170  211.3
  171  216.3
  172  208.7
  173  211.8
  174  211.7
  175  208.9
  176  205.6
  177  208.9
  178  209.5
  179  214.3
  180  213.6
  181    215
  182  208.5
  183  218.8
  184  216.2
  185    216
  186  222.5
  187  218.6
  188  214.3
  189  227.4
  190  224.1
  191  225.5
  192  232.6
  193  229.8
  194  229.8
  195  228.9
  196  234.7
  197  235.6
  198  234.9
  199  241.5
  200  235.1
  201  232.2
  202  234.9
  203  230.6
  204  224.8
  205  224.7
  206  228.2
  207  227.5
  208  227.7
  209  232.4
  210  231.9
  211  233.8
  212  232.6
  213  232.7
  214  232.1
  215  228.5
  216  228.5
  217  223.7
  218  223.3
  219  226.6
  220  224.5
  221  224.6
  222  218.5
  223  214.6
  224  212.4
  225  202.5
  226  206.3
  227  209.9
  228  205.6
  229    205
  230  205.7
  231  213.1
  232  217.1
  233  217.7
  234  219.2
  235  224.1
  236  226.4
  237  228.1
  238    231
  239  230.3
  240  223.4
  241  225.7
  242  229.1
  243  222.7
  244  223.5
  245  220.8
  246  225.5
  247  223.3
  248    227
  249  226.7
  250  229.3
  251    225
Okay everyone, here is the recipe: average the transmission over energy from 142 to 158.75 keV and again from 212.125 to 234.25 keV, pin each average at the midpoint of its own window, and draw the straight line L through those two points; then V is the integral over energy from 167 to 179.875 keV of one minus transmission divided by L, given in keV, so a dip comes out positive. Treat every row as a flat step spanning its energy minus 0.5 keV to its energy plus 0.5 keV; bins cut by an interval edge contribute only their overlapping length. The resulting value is 0.7 keV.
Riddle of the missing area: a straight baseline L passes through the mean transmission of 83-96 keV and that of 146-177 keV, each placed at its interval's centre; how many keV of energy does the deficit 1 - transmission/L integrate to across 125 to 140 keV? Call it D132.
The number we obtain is -3.27 keV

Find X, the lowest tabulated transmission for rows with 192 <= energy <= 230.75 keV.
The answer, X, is 202.5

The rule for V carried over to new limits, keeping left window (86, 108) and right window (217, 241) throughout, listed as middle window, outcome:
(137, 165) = -4.5 keV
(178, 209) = -2.4 keV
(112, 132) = -1.1 keV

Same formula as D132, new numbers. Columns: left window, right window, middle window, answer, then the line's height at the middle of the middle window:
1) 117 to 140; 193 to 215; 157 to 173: 1.36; 231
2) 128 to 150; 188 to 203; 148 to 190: 4.59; 239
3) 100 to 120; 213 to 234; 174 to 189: -0.50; 207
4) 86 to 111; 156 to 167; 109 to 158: -4.95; 198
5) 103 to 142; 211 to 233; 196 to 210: -0.88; 218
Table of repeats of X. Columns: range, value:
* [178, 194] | 208.5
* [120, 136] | 209.3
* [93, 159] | 113.1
